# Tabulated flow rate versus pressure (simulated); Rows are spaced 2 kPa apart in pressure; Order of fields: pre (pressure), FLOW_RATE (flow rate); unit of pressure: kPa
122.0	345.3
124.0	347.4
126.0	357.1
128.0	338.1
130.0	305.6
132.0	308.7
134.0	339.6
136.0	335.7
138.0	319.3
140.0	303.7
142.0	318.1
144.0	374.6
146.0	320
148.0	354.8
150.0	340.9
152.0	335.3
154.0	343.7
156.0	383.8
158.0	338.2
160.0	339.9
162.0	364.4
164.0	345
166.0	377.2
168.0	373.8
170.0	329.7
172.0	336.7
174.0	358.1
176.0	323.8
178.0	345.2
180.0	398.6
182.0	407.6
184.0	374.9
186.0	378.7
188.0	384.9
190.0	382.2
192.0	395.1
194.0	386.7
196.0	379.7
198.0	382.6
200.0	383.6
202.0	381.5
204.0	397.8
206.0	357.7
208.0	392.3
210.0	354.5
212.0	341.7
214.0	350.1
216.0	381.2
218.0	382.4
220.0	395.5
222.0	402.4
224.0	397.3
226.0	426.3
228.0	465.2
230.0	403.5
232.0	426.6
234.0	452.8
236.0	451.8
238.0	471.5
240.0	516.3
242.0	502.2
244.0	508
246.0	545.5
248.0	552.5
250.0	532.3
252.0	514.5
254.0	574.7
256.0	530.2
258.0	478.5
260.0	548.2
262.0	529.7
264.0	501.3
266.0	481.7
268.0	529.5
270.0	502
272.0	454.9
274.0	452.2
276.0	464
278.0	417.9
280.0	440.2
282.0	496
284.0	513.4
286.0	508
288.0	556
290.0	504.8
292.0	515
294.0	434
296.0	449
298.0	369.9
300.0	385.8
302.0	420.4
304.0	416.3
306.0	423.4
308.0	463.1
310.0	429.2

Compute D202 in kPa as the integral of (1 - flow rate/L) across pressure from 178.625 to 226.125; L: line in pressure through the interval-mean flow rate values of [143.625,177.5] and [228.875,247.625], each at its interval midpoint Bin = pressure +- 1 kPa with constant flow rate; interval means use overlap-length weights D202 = 3.9 kPa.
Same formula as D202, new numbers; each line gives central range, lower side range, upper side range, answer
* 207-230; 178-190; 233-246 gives 3.03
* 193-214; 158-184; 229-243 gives 1.77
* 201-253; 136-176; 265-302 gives -2.42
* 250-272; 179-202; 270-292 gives -2.63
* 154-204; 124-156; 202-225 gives -1.55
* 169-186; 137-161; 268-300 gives 0.32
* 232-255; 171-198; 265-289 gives -3.24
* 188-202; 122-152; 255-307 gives 0.19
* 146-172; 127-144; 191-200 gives -0.16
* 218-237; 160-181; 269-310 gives -0.84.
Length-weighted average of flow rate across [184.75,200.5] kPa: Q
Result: 384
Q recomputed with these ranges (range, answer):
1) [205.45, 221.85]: 371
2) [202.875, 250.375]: 432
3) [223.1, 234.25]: 427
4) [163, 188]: 363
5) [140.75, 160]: 345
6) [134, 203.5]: 359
